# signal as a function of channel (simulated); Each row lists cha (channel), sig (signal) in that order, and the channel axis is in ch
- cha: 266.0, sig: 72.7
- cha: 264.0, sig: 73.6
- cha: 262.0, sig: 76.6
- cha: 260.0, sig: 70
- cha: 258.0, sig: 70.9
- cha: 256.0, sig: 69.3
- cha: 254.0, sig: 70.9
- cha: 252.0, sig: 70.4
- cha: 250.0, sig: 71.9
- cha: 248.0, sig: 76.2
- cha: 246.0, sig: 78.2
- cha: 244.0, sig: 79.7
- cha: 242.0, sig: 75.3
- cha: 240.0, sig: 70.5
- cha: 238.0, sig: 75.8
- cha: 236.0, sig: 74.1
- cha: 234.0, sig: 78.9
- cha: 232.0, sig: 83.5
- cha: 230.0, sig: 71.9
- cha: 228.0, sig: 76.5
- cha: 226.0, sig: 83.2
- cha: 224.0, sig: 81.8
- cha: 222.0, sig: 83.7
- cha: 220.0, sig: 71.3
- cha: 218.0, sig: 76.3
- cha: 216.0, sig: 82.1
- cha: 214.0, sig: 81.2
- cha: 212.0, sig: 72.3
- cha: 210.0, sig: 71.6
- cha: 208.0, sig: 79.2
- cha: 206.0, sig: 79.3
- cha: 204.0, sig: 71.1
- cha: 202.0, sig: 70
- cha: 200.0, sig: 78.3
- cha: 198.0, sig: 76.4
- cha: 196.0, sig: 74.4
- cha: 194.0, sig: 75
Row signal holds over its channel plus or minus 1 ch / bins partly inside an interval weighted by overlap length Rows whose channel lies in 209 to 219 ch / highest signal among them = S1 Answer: 82.1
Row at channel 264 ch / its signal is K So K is 73.6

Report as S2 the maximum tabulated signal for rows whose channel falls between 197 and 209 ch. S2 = 79.3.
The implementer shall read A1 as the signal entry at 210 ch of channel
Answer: 71.6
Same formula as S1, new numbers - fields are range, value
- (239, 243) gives 75.3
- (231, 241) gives 83.5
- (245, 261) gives 78.2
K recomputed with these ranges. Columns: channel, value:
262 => 76.6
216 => 82.1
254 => 70.9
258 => 70.9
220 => 71.3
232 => 83.5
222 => 83.7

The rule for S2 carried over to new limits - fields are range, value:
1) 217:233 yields 83.7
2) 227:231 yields 76.5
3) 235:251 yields 79.7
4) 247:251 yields 76.2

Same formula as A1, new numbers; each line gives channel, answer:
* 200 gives 78.3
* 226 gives 83.2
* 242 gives 75.3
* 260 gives 70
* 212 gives 72.3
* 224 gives 81.8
